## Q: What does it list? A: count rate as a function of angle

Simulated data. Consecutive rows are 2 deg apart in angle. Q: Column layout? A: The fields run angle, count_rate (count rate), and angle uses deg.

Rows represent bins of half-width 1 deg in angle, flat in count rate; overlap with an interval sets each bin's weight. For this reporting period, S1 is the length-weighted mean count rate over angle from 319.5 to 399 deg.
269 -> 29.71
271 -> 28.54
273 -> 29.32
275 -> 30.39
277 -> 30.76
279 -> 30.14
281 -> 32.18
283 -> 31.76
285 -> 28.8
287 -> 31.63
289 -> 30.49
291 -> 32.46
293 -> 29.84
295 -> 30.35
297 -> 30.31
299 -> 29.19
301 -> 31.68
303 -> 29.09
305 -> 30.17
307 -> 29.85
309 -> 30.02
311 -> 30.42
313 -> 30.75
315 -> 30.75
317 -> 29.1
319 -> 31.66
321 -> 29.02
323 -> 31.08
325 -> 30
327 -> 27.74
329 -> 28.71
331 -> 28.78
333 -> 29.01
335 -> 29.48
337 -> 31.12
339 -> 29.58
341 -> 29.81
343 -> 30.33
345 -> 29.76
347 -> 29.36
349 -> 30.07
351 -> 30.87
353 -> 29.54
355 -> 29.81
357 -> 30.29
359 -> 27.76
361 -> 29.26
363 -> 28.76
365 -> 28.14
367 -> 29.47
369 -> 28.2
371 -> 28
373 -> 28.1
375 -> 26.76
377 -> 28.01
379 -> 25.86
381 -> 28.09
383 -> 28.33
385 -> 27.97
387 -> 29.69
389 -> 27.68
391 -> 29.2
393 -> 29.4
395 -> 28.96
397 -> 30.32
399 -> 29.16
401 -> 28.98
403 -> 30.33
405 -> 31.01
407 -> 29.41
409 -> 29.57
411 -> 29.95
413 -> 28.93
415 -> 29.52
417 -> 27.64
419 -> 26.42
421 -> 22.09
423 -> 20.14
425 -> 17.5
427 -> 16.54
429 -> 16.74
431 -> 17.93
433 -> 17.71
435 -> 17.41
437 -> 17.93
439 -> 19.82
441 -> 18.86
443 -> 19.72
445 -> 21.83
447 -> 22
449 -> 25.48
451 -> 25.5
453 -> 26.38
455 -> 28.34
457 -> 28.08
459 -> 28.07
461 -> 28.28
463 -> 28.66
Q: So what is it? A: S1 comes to 29.1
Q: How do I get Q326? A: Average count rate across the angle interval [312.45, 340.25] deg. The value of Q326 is 29.8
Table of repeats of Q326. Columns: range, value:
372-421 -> 28.6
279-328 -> 30.3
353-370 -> 29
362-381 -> 27.9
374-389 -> 27.8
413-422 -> 26.7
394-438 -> 24.7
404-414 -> 29.8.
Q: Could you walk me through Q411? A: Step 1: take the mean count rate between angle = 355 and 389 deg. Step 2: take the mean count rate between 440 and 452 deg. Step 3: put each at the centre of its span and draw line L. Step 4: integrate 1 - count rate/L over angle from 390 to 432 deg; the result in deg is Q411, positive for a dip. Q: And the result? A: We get -1.6 deg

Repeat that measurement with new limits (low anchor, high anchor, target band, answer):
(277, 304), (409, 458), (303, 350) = -2.0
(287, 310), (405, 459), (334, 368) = -2.5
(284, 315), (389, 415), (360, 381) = 1.2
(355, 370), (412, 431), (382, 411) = -4.7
